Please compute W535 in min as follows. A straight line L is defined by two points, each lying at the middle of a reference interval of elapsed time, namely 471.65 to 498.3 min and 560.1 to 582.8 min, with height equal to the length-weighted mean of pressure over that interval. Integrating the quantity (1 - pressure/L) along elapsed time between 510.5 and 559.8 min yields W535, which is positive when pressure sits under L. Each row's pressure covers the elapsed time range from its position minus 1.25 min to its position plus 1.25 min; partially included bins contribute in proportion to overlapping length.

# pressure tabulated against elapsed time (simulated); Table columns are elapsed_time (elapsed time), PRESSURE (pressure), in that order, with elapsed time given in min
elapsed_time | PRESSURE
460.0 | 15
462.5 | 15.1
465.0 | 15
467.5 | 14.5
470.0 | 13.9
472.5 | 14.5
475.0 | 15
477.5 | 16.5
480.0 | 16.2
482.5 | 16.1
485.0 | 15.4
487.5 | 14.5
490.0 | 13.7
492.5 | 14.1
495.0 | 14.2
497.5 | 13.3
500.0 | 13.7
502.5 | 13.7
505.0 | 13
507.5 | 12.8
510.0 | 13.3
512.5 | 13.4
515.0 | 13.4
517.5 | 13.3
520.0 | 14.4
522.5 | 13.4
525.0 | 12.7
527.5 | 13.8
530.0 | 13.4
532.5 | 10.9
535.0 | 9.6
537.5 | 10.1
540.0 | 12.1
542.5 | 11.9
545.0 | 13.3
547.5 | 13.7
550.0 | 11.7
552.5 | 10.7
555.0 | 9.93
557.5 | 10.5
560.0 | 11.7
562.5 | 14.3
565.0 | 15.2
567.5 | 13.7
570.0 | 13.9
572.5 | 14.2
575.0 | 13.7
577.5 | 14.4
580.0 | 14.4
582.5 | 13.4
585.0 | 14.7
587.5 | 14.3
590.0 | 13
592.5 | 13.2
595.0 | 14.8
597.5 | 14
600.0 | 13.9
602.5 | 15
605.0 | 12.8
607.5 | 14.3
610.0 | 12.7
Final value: 7.5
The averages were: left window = 14.9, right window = 14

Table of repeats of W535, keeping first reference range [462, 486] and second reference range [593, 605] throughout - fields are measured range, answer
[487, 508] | 1.9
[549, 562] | 3.1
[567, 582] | 0.4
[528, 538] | 2.3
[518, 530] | 1.0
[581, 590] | 0.2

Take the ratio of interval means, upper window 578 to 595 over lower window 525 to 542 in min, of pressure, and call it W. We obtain 1.19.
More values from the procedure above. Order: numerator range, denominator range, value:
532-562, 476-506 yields 0.79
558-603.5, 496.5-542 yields 1.09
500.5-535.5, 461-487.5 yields 0.86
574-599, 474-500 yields 0.94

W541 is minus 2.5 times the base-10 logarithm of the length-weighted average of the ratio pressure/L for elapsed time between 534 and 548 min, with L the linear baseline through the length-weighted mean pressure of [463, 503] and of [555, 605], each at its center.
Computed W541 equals 0.199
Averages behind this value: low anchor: 14.7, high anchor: 13.7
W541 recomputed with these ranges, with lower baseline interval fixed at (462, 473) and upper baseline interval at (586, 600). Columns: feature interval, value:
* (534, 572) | 0.156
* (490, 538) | 0.102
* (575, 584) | -0.006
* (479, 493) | -0.041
